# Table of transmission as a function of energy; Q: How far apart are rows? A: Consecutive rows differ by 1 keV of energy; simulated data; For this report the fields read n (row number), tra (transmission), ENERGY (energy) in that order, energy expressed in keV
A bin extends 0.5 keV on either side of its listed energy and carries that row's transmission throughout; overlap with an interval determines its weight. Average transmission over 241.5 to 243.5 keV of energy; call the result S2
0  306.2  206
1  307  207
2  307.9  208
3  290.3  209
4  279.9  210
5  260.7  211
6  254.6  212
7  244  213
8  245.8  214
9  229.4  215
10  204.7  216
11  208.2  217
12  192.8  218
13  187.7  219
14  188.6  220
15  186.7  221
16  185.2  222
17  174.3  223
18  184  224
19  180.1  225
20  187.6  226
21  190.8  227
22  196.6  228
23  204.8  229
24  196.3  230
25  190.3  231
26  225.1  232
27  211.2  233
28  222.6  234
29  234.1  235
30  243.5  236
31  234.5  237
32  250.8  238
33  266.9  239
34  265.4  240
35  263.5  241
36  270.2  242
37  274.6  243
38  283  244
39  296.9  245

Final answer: 272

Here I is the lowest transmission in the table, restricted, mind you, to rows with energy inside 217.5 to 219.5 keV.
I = 187.7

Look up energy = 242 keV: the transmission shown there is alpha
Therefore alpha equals 270.2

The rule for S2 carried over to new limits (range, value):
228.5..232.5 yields 204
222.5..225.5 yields 179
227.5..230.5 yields 199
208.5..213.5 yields 266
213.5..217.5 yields 222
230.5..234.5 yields 212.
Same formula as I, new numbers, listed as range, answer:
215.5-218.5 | 192.8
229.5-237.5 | 190.3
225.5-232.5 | 187.6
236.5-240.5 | 234.5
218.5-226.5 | 174.3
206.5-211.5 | 260.7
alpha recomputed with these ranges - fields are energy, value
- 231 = 190.3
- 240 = 265.4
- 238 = 250.8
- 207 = 307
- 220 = 188.6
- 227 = 190.8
